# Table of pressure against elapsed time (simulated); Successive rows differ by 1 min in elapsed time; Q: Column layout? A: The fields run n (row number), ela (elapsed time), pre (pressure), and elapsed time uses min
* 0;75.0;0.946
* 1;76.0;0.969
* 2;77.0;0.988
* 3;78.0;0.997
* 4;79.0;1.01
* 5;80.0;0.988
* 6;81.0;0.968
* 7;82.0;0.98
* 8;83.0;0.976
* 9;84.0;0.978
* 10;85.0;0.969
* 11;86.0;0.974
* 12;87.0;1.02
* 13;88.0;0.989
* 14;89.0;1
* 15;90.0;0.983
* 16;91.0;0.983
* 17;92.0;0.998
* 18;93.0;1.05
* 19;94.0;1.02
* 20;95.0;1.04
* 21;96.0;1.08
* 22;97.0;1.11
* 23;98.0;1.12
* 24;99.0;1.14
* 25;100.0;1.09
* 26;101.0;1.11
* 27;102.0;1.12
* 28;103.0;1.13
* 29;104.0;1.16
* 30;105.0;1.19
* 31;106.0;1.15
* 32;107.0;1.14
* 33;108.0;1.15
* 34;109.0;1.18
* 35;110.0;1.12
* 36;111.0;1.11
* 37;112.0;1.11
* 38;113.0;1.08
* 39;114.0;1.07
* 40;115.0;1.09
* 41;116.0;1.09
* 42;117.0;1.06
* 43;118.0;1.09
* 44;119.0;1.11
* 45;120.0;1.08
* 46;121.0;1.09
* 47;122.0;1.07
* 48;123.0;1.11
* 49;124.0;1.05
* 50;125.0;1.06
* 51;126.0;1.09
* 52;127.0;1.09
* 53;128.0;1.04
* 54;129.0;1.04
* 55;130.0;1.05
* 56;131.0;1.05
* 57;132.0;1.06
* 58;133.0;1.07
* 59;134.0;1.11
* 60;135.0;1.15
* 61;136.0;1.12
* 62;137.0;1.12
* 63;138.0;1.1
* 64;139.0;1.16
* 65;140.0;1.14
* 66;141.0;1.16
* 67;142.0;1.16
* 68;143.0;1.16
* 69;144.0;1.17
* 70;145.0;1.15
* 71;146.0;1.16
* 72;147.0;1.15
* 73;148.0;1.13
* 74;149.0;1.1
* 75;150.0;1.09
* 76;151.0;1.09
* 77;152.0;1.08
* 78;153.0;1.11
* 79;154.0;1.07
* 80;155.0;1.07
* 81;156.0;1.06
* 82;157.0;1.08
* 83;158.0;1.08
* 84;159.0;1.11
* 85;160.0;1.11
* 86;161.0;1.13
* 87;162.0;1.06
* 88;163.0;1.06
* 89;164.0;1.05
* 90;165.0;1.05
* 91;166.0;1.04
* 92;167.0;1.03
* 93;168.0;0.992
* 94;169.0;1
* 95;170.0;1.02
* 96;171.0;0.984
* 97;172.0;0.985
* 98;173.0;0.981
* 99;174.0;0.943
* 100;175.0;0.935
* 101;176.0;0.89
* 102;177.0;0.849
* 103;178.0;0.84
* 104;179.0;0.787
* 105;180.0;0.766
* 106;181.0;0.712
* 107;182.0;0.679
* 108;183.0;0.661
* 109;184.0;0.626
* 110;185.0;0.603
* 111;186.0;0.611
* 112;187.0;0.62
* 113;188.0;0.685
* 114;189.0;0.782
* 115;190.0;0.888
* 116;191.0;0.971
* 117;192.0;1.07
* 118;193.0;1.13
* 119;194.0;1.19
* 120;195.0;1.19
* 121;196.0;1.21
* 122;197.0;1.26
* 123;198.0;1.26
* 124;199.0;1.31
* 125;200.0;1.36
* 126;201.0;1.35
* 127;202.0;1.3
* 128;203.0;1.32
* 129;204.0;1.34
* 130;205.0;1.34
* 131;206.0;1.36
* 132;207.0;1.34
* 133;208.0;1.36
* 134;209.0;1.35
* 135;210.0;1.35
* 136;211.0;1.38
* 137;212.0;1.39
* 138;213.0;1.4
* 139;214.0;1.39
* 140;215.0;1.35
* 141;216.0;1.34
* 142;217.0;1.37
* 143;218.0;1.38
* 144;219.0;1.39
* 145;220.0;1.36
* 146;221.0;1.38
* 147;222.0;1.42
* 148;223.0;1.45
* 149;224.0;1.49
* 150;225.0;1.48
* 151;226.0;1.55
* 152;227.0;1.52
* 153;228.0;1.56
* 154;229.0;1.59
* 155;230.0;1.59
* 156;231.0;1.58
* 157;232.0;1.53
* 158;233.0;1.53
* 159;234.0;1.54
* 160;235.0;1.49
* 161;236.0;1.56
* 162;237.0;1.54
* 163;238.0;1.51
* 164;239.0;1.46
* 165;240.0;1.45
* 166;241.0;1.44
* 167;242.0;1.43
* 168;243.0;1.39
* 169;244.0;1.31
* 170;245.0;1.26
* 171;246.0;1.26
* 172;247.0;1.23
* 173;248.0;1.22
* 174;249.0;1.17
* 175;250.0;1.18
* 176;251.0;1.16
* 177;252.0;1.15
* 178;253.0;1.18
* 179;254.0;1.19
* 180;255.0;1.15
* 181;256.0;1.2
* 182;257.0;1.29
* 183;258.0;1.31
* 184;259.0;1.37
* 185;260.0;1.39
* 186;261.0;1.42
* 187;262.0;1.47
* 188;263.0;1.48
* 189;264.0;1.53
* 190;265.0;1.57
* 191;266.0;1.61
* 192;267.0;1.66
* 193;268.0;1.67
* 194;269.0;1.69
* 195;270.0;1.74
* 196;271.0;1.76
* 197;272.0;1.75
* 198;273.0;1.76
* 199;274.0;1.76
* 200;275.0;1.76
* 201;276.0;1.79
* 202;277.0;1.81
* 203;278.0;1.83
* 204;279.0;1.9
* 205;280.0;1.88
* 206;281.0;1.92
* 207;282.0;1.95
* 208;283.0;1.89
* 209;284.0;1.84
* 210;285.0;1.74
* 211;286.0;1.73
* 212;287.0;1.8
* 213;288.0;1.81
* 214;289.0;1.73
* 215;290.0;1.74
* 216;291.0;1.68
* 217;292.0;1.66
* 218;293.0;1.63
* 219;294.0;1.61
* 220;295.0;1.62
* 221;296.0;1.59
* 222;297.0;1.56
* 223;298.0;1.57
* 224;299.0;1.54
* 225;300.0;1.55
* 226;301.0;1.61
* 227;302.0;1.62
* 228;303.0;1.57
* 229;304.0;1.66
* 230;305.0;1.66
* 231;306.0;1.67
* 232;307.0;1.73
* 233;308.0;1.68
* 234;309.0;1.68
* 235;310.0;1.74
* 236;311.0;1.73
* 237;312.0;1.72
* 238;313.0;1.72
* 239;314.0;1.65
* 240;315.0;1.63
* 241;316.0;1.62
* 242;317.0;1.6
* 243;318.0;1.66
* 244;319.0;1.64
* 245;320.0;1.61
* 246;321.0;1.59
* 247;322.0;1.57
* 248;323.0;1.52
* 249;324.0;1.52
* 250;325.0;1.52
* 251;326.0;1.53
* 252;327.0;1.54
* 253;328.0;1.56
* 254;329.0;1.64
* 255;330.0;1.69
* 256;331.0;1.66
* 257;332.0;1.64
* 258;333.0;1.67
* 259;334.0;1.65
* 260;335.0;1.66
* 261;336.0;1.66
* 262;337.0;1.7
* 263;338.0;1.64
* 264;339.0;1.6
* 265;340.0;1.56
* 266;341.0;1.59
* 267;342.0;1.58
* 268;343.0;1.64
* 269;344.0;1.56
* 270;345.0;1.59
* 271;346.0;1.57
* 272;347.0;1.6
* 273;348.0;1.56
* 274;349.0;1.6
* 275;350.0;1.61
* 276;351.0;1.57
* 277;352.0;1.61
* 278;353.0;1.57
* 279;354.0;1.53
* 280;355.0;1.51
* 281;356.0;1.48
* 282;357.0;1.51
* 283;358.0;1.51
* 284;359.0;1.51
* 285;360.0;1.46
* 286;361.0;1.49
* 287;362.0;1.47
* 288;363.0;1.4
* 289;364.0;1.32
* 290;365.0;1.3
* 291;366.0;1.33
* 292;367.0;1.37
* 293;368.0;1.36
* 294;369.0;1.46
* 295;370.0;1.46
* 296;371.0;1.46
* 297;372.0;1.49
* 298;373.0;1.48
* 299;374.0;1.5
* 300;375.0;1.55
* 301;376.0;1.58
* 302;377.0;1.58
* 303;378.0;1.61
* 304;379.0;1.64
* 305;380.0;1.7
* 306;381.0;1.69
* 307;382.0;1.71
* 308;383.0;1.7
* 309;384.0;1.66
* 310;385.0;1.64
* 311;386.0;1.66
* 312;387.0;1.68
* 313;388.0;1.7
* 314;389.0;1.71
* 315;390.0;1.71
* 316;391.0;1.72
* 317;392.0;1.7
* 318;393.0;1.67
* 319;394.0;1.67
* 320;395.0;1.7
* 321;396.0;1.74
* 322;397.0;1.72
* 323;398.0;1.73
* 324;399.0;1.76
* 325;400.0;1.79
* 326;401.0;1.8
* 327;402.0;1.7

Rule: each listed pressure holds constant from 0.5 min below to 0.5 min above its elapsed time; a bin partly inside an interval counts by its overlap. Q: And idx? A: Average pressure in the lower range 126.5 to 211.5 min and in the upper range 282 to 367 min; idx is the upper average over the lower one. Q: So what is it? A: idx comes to 1.5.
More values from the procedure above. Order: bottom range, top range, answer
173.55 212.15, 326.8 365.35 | 1.49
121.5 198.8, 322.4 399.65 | 1.55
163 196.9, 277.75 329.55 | 1.84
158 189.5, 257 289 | 1.89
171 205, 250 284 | 1.61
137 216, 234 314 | 1.45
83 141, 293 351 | 1.50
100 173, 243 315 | 1.45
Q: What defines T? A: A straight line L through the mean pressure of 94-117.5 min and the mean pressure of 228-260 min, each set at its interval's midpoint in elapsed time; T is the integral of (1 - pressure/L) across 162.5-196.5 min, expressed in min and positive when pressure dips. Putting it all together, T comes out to 9.3 min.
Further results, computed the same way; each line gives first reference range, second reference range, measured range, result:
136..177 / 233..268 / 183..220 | 1.38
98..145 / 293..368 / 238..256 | 1.49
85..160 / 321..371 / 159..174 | 1.86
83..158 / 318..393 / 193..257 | -2.97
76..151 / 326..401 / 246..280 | -2.53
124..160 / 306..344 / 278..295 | -2.91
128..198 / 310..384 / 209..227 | -3.45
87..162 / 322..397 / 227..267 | -1.52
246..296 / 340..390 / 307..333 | -1.11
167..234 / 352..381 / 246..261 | 0.51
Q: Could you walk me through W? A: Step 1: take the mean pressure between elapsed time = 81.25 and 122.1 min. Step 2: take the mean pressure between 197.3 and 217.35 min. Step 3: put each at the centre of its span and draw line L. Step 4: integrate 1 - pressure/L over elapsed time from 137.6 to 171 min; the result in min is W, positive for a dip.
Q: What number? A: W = 3.2 min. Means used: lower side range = 1.07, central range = 1.09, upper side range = 1.35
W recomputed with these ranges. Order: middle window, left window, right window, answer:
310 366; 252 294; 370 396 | 1.87 min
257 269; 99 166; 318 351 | -0.60 min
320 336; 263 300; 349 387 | 0.17 min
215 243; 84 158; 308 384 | -3.23 min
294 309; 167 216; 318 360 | -1.69 min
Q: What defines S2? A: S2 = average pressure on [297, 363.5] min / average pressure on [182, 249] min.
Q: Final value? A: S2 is 1.24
